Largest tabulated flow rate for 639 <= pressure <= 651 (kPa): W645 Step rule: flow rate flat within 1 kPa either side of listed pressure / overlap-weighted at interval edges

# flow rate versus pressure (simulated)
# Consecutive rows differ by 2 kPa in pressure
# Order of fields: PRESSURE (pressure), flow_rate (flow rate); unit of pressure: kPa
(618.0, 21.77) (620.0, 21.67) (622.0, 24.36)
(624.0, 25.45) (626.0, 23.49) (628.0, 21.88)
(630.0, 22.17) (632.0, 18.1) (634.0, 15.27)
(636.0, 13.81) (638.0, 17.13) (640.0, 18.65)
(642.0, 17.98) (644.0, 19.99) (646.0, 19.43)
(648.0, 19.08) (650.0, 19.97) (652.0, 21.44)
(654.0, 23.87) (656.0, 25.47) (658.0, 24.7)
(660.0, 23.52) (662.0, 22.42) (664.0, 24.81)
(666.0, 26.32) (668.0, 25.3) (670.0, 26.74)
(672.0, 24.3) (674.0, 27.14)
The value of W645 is 19.99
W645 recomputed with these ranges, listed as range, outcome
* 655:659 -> 25.47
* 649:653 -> 21.44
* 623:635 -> 25.45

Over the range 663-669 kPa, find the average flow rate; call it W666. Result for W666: 25.5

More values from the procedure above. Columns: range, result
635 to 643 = 16.9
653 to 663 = 24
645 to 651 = 19.5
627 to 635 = 19.4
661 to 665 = 23.6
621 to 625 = 24.9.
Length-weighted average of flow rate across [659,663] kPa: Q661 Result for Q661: 23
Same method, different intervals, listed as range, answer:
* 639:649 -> 19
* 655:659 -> 25.1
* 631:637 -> 15.7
